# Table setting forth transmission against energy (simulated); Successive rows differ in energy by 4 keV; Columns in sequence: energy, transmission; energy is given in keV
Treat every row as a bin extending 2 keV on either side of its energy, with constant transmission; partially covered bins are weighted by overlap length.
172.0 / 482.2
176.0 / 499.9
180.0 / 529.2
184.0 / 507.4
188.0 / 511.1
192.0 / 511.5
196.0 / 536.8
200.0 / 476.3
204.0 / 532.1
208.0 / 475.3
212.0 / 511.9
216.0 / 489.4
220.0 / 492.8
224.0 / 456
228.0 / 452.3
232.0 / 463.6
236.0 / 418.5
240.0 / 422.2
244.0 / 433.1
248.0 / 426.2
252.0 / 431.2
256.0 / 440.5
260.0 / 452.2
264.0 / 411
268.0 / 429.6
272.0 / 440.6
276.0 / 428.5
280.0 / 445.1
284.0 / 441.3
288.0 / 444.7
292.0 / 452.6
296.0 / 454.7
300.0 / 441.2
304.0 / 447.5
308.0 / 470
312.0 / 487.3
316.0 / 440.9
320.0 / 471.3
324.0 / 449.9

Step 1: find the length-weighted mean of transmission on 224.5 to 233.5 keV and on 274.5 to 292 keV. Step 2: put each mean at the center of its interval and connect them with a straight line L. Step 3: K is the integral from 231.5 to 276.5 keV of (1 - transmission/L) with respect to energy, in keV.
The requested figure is 1.8 keV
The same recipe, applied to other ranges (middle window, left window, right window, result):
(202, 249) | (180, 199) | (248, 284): 1.3 keV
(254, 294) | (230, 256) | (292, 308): 0.4 keV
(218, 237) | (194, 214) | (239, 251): 0.1 keV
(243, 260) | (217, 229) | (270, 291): 0.8 keV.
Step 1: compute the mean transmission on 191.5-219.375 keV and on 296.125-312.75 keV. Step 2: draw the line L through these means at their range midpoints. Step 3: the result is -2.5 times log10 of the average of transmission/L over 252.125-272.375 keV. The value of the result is 0.10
